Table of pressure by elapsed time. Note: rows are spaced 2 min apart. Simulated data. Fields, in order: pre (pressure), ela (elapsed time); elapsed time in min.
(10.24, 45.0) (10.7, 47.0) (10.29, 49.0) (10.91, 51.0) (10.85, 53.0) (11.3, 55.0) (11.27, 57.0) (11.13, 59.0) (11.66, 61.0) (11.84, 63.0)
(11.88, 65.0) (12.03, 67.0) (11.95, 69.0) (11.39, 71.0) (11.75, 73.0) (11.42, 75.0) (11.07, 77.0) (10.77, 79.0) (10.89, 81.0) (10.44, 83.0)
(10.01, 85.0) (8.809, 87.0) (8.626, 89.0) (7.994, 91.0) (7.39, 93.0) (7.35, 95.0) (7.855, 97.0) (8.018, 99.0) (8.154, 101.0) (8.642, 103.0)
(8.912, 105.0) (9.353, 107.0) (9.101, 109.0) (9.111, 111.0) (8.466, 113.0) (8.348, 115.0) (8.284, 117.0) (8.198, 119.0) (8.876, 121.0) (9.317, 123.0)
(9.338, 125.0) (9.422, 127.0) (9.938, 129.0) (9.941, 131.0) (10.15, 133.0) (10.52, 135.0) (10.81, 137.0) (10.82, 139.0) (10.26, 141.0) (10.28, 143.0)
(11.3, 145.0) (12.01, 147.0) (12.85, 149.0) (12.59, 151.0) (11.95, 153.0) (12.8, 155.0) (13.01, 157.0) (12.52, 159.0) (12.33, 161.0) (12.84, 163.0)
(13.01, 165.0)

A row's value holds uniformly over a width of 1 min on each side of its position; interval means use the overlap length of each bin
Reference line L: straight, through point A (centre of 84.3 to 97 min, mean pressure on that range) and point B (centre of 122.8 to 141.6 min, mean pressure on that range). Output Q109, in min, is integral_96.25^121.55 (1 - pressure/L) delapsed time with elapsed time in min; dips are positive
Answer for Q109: 1.4 min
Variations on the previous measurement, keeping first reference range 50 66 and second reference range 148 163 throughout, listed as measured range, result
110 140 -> 6.8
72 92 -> 2.5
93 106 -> 4.1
